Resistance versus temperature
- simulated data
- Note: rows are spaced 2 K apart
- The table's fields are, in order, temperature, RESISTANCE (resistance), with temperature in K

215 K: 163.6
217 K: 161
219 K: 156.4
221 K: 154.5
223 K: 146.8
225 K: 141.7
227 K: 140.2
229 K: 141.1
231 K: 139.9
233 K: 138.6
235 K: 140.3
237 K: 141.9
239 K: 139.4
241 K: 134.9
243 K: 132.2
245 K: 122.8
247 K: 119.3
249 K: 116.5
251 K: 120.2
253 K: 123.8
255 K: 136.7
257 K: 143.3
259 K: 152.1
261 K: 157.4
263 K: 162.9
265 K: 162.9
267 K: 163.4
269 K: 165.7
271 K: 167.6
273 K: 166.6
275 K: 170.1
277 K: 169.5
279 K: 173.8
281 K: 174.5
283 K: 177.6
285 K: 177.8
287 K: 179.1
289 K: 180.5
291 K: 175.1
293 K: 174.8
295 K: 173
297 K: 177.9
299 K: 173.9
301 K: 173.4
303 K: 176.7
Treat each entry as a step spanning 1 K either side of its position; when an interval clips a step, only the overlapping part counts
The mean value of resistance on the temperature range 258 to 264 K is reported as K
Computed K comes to 157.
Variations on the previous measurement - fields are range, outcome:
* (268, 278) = 168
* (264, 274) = 165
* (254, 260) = 144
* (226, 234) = 140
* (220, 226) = 148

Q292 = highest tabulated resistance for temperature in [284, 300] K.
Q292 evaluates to 180.5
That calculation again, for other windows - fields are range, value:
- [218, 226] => 156.4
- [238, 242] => 139.4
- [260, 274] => 167.6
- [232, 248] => 141.9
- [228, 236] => 141.1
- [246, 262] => 157.4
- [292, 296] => 174.8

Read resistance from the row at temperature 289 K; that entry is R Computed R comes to 180.5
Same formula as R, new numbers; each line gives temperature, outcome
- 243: 132.2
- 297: 177.9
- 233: 138.6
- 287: 179.1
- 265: 162.9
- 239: 139.4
